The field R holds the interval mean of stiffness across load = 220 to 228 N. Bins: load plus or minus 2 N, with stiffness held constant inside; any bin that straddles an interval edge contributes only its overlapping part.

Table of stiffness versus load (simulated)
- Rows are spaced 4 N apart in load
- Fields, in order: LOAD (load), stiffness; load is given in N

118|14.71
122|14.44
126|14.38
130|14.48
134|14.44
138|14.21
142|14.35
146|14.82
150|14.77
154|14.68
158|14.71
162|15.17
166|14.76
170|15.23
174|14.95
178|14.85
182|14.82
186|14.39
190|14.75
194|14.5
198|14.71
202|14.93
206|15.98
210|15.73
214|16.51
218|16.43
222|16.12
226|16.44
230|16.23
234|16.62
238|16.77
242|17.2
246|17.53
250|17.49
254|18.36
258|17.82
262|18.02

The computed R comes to 16.3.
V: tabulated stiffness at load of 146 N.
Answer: 14.82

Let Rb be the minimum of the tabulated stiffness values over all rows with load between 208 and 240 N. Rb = 15.73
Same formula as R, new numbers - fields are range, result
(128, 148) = 14.5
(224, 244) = 16.7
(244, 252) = 17.5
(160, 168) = 15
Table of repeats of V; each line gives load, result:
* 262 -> 18.02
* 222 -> 16.12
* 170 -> 15.23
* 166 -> 14.76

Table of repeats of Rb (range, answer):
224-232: 16.23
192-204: 14.5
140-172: 14.35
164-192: 14.39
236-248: 16.77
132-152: 14.21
